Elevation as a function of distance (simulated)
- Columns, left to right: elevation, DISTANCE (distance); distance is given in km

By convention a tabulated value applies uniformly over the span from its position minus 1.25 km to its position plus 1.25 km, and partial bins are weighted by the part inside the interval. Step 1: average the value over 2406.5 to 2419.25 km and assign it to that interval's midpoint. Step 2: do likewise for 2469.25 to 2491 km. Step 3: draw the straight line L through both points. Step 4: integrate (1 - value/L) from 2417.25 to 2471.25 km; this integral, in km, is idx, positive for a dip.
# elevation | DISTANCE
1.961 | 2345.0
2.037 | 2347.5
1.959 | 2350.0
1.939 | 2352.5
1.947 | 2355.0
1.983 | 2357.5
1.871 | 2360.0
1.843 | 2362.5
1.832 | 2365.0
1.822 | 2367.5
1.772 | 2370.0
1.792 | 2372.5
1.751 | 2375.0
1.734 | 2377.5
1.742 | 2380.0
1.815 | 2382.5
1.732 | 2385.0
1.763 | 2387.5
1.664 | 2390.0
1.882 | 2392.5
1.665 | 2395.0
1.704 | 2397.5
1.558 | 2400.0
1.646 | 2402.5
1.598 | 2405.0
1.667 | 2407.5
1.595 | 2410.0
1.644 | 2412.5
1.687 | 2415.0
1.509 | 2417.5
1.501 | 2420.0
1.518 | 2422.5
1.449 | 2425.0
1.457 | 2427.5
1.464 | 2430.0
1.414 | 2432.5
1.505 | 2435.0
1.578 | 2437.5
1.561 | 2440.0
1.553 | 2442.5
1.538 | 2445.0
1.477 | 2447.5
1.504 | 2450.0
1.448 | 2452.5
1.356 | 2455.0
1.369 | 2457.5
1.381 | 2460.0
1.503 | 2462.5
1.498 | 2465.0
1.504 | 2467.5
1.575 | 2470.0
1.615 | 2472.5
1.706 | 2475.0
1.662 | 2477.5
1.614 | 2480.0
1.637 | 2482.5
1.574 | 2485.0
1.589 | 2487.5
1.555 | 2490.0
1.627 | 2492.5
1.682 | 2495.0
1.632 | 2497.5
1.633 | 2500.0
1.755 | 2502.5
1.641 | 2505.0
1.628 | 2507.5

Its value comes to 4.4 km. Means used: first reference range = 1.61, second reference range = 1.62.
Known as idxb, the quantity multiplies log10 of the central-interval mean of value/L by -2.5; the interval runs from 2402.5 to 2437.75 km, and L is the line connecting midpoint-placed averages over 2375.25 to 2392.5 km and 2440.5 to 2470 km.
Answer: 0.05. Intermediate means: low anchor 1.75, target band 1.54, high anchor 1.47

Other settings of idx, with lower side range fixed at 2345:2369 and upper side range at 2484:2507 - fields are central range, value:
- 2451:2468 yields 2.7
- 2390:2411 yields 1.9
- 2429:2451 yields 3.0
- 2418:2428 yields 1.7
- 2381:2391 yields 0.6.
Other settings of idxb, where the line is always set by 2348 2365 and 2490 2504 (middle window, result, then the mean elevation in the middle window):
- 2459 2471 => 0.151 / 1.49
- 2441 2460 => 0.193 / 1.46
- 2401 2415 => 0.120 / 1.63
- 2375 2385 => 0.071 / 1.76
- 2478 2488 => 0.048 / 1.61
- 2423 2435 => 0.220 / 1.46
